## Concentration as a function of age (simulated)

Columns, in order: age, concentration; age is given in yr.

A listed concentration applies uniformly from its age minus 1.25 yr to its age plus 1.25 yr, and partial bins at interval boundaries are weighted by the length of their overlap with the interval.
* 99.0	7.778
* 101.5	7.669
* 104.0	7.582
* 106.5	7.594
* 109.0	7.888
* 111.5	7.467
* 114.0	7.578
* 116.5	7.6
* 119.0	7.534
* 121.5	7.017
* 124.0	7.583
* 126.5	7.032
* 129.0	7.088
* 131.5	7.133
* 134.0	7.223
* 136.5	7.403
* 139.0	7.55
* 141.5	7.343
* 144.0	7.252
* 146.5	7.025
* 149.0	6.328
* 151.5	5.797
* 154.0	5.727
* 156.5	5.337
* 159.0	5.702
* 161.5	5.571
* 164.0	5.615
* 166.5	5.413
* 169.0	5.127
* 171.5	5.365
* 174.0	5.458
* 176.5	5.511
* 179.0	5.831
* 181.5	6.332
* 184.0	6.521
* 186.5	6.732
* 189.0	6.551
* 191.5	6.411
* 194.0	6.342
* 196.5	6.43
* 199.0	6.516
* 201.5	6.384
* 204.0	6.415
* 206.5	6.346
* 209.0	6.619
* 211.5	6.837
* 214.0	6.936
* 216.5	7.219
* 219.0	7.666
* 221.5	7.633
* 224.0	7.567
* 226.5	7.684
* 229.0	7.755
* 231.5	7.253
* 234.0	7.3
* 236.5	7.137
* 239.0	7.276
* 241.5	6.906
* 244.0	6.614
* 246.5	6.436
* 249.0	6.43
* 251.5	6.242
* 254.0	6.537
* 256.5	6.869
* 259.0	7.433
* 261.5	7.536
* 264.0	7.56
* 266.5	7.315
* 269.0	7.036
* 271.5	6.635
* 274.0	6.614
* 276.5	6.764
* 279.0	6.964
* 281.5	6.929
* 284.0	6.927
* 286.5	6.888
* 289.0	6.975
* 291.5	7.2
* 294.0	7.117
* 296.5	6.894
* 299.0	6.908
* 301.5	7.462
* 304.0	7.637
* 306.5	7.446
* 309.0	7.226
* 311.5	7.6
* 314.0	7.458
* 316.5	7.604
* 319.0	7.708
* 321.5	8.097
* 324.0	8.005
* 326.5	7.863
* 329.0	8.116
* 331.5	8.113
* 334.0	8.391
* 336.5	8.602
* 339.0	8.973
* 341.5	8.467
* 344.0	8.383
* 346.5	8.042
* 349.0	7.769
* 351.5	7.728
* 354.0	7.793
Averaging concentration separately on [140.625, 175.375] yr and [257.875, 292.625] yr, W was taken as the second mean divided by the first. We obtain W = 1.2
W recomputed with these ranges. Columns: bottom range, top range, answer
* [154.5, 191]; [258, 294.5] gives 1.22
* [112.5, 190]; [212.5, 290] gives 1.09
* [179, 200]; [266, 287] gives 1.07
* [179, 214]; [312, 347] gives 1.25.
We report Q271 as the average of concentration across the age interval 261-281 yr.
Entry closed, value 7.03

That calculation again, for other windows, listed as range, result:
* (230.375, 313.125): 7.03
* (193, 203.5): 6.42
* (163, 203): 6.04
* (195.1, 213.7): 6.53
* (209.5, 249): 7.18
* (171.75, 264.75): 6.77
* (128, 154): 6.95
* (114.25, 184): 6.46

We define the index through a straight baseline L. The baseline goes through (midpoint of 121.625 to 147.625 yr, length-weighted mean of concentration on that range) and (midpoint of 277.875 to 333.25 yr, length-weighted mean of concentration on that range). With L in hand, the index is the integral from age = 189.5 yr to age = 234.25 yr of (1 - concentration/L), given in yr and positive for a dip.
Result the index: 2.3 yr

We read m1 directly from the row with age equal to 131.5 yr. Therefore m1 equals 7.133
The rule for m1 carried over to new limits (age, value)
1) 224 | 7.567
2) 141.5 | 7.343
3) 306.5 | 7.446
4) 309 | 7.226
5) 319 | 7.708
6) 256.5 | 6.869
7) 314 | 7.458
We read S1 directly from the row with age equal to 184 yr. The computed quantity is 6.521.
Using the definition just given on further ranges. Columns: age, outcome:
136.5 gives 7.403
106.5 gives 7.594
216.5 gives 7.219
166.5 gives 5.413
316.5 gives 7.604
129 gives 7.088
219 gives 7.666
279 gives 6.964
